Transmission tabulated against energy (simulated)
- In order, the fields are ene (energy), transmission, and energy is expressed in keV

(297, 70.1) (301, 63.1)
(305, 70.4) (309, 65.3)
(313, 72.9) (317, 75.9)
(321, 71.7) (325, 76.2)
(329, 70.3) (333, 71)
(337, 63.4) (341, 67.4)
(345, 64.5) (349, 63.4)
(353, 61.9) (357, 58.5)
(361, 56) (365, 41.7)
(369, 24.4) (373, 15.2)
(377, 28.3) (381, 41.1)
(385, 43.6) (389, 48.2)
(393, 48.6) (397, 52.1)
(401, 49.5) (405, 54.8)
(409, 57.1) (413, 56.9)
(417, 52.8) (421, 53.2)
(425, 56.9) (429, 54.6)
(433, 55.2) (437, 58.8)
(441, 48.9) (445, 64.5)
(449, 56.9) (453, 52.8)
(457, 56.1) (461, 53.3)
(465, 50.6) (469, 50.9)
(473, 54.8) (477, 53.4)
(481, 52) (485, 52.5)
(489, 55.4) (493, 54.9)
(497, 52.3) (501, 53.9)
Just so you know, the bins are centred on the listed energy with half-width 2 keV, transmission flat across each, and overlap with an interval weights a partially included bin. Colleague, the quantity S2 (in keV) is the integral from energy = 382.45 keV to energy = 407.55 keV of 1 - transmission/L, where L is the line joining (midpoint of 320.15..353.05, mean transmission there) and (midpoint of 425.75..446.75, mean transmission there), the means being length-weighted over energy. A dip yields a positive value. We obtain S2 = 4.8 keV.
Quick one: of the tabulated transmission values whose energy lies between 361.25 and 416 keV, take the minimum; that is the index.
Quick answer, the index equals 15.2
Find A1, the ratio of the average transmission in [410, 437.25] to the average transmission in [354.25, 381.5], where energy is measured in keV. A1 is 1.4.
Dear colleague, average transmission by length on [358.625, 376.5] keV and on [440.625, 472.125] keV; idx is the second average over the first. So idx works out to 1.6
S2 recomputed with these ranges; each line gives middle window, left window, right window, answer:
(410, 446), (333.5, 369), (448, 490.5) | -0.3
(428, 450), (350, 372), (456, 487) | -2.2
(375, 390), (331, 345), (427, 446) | 5.4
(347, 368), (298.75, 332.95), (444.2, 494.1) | 3.7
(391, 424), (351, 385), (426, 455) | -2.7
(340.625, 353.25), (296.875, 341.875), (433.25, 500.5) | 0.5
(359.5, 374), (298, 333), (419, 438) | 6.6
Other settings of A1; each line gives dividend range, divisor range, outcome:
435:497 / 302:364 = 0.81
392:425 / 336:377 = 1.07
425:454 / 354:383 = 1.45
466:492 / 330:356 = 0.81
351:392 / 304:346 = 0.60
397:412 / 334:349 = 0.82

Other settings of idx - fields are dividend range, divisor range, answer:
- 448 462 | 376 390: 1.35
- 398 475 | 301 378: 0.92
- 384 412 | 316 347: 0.73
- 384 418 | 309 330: 0.71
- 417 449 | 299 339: 0.80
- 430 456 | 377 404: 1.22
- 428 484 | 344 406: 1.17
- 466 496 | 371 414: 1.19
